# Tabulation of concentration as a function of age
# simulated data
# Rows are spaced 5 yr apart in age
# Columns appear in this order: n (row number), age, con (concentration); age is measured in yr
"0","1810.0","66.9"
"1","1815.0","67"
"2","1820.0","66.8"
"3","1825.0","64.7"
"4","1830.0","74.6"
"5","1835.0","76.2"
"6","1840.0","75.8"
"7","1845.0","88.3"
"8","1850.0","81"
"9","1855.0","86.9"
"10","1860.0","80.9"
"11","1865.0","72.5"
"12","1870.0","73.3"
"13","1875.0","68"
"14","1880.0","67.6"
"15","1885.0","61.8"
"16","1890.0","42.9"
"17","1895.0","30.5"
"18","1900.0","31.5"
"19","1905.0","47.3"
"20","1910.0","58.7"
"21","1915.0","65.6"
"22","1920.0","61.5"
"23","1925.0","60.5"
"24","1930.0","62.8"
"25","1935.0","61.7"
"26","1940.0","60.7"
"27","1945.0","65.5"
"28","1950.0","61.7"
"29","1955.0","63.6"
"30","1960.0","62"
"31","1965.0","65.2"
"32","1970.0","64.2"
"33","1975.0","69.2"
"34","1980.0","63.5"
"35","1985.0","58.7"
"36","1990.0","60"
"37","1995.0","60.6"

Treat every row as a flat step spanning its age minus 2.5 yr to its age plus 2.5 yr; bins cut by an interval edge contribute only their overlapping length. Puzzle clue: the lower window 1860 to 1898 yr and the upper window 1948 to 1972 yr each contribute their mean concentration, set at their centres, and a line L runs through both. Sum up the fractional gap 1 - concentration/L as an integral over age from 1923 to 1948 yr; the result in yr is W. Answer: 0.1 yr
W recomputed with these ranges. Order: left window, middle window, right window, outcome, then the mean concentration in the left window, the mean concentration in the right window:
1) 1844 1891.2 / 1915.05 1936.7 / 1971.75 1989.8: 1.84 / 72.6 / 63.3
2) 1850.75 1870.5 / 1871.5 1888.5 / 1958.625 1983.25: 2.61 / 79.1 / 64.8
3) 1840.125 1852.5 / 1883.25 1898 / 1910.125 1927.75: 5.60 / 83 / 62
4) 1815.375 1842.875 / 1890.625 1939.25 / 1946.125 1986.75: 9.68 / 71.5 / 63.7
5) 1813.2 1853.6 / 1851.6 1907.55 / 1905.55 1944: 6.39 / 74.8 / 61.1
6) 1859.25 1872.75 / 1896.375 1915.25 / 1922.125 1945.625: 5.40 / 74.7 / 62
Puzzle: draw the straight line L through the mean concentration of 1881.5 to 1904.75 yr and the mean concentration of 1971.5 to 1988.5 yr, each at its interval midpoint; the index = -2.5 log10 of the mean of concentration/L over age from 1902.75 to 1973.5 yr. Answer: -0.15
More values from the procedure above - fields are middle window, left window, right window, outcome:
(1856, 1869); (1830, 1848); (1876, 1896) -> -0.17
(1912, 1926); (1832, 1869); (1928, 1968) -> 0.09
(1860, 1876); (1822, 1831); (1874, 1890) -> -0.15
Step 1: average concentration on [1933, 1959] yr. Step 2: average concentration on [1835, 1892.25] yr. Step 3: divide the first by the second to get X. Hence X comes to 0.86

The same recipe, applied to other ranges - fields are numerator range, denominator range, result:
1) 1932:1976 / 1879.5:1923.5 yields 1.24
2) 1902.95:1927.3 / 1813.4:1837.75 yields 0.84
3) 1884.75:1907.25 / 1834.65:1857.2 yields 0.50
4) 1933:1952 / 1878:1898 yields 1.25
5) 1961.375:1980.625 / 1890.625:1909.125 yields 1.68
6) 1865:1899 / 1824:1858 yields 0.73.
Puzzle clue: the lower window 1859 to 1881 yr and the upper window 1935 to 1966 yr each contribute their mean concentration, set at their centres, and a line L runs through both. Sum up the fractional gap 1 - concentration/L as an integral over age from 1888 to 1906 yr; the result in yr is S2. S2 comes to 8.3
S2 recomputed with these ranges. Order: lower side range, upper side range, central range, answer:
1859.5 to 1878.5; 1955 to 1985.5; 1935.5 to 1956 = 1.1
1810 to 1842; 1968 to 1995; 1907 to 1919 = 0.9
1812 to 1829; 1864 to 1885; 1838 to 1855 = -3.7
